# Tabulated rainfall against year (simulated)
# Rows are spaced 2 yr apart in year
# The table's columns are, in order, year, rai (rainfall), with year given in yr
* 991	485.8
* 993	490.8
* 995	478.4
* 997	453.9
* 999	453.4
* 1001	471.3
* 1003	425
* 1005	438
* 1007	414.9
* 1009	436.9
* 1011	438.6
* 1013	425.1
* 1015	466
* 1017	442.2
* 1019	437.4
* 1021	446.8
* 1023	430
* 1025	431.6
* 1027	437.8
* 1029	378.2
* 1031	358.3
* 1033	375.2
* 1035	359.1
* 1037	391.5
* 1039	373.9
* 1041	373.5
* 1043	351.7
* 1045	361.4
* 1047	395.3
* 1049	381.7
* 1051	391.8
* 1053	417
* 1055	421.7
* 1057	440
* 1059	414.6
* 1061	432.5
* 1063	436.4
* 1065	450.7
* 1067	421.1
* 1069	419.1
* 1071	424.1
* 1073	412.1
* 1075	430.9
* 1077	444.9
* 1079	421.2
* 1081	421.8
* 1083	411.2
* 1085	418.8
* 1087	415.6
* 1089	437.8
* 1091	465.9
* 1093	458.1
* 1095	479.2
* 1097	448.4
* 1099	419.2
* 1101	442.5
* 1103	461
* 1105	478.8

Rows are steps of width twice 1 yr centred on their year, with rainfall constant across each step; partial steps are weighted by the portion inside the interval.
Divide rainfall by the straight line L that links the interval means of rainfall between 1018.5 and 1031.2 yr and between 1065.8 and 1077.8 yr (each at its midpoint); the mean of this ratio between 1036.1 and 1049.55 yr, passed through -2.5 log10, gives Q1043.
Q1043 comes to 0.13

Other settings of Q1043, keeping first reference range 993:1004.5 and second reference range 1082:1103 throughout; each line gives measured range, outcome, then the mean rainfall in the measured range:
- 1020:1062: 0.13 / 398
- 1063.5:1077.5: 0.04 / 429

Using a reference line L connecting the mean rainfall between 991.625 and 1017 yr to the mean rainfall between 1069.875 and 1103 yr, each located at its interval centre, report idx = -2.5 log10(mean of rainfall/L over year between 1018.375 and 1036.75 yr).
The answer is 0.10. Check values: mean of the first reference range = 450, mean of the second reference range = 435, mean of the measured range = 405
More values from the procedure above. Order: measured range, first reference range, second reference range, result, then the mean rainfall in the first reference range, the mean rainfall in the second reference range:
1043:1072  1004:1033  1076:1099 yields 0.051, 425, 438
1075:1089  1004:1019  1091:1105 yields 0.068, 437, 454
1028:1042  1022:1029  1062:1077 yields 0.145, 425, 429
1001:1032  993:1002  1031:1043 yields -0.020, 467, 371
